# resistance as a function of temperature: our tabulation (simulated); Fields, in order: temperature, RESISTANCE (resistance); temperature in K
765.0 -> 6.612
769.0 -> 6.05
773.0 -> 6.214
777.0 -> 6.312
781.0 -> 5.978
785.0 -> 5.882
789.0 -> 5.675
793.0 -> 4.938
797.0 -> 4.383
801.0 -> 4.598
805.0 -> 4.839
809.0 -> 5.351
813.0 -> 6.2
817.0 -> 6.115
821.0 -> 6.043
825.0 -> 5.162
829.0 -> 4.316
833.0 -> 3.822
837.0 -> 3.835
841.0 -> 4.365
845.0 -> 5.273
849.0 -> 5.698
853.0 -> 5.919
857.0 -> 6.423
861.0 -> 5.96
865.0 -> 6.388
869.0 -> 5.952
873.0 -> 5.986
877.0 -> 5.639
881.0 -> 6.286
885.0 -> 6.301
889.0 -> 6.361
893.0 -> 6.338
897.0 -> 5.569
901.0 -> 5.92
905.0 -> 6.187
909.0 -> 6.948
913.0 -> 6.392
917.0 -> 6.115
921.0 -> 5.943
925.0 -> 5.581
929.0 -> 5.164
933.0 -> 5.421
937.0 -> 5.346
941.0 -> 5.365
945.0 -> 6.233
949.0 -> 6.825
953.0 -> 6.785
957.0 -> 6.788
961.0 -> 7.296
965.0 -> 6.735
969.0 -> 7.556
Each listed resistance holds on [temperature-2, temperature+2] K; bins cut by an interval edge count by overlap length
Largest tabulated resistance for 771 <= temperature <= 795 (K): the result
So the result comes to 6.312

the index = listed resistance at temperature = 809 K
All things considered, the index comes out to 5.351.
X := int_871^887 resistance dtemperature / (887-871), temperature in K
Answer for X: 6.05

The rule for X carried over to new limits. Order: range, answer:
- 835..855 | 5.02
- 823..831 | 4.74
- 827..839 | 3.99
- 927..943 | 5.32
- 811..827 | 5.88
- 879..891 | 6.32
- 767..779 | 6.19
